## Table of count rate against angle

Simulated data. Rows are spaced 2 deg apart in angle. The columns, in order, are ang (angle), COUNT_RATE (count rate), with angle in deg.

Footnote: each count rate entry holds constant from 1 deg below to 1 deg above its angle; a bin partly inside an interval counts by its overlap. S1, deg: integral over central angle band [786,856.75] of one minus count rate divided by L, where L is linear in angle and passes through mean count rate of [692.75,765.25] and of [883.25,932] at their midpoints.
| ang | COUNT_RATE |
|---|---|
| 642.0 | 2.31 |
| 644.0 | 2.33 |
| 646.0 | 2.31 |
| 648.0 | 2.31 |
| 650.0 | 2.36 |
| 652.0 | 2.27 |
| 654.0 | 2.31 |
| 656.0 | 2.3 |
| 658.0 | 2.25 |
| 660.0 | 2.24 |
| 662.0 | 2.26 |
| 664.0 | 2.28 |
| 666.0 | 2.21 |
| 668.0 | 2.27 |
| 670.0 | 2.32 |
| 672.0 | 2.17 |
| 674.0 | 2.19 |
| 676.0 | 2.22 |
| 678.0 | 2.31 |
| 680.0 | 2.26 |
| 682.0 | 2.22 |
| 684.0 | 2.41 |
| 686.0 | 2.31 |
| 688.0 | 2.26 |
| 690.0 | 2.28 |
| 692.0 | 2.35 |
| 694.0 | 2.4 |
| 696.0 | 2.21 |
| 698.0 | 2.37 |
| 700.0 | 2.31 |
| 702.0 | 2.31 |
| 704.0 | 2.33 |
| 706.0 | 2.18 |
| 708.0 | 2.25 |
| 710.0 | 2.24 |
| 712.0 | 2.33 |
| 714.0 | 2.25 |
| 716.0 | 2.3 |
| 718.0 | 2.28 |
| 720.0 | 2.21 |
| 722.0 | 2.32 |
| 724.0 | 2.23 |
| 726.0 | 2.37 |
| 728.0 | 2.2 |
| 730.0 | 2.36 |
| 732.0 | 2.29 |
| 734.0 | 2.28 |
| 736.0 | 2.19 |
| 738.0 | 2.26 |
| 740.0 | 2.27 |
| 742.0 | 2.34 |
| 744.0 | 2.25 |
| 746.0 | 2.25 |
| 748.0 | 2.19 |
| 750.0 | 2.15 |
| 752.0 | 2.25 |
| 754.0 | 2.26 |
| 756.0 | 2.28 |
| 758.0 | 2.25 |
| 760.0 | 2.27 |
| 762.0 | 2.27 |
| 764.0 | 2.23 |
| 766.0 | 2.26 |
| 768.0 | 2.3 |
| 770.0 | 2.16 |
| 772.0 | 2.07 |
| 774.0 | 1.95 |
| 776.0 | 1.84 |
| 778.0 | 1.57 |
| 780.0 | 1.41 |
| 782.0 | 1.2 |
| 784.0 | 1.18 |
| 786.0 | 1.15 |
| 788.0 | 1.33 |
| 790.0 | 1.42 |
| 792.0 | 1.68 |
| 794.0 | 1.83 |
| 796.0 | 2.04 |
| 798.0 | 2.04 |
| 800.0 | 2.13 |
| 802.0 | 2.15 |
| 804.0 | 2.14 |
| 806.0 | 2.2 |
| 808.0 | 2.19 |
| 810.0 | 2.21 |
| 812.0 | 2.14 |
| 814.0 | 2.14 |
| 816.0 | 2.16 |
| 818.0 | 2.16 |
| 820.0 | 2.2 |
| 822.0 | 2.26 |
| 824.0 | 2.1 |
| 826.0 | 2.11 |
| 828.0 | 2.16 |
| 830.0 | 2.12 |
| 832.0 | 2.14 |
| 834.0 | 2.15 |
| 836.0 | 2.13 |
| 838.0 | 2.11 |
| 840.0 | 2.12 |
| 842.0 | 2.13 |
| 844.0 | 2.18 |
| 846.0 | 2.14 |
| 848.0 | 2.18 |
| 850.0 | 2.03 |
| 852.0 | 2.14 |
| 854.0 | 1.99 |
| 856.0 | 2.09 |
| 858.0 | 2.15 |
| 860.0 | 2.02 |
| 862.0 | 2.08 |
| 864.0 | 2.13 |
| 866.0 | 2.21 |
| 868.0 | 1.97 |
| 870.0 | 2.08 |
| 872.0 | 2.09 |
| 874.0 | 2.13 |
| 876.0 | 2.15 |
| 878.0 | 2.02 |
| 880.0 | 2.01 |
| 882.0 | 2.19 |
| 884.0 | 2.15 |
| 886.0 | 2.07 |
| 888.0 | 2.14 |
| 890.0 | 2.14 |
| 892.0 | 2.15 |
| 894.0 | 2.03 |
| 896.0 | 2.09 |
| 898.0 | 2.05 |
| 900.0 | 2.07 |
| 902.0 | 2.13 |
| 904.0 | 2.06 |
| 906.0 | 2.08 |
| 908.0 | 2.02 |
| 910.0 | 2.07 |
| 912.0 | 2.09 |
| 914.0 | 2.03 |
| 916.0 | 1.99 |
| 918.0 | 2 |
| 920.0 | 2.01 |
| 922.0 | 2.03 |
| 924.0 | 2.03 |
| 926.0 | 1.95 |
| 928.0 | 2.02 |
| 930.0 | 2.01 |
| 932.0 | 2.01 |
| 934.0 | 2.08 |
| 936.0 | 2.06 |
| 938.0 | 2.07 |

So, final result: 3.3 deg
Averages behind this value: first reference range 2.27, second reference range 2.06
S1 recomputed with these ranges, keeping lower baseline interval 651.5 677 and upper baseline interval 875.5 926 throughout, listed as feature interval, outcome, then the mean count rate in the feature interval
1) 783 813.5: 4.1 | 1.86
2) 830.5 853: -0.2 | 2.13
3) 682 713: -1.0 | 2.3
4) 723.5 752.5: -0.8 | 2.26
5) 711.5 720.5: -0.3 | 2.27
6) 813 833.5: -0.2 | 2.15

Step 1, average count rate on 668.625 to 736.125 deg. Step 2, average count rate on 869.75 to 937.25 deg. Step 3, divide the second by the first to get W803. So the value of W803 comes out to 0.91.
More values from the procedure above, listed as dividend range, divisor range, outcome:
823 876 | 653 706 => 0.93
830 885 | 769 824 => 1.11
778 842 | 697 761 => 0.86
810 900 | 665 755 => 0.93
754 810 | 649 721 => 0.84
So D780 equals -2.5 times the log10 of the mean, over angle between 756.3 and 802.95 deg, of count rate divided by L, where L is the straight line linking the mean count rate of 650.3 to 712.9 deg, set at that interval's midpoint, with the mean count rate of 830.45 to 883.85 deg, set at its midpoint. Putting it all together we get 0.17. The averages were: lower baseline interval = 2.28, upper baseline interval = 2.11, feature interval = 1.86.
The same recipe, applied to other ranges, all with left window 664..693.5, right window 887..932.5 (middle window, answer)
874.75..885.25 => -0.012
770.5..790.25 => 0.381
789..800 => 0.180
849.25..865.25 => 0.011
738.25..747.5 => -0.029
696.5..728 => -0.020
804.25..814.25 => -0.014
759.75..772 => -0.021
